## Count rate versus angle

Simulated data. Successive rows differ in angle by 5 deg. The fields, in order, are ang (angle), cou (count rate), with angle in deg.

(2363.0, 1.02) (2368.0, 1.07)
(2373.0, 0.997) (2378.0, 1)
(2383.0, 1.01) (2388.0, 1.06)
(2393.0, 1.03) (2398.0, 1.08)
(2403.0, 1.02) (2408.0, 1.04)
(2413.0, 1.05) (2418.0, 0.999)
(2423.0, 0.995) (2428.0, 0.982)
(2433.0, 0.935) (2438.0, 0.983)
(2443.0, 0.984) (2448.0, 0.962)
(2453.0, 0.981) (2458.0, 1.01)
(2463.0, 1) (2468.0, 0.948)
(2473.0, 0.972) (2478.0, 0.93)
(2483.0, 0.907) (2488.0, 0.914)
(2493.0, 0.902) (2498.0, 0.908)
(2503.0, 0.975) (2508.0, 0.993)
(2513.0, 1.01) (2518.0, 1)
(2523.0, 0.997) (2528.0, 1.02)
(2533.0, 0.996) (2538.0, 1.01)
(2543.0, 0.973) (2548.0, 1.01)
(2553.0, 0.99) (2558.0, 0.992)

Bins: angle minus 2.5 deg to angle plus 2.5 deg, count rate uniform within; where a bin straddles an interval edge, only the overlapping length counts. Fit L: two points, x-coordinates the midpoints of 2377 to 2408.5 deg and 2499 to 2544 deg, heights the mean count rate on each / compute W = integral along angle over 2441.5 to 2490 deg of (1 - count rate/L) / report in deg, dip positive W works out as 2.5 deg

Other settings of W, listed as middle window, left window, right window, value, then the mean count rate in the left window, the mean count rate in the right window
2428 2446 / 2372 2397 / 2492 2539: 0.7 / 1.02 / 0.983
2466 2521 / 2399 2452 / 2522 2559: 2.6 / 0.997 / 0.999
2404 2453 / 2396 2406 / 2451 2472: 1.3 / 1.05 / 0.984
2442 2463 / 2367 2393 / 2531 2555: 0.5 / 1.03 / 0.996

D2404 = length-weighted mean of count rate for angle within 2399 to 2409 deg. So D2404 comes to 1.04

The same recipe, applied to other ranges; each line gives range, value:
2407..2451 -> 0.99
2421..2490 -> 0.965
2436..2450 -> 0.977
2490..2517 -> 0.959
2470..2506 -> 0.931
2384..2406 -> 1.04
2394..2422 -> 1.04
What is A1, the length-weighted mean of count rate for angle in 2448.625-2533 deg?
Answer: 0.967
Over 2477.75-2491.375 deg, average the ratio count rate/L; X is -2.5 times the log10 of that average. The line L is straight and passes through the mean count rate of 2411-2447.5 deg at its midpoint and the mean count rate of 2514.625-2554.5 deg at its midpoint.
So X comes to 0.09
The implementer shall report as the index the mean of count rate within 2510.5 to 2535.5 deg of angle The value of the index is 1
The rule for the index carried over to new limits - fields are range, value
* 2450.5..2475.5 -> 0.982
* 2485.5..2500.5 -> 0.908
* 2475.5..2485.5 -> 0.919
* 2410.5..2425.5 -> 1.01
